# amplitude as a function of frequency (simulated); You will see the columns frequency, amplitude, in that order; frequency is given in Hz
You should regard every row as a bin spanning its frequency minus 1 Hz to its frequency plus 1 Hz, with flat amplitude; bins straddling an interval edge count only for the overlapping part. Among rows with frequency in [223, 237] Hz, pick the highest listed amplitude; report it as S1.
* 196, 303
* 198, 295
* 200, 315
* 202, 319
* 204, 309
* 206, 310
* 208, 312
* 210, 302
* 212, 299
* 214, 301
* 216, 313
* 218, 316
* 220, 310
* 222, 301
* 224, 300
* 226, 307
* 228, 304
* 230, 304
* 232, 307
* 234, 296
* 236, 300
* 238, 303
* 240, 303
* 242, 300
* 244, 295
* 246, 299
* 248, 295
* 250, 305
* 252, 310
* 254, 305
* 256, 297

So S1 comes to 307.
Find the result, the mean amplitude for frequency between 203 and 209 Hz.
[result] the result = 310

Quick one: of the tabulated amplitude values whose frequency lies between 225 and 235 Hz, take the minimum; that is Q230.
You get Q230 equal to 296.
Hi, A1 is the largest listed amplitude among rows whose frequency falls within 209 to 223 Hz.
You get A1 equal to 316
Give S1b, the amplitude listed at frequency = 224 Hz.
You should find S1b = 300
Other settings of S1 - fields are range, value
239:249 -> 303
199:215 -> 319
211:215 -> 301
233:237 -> 300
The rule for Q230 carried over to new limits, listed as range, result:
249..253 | 305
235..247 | 295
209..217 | 299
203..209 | 309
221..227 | 300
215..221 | 310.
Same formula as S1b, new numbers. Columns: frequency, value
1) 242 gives 300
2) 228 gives 304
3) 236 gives 300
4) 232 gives 307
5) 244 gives 295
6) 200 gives 315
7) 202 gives 319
